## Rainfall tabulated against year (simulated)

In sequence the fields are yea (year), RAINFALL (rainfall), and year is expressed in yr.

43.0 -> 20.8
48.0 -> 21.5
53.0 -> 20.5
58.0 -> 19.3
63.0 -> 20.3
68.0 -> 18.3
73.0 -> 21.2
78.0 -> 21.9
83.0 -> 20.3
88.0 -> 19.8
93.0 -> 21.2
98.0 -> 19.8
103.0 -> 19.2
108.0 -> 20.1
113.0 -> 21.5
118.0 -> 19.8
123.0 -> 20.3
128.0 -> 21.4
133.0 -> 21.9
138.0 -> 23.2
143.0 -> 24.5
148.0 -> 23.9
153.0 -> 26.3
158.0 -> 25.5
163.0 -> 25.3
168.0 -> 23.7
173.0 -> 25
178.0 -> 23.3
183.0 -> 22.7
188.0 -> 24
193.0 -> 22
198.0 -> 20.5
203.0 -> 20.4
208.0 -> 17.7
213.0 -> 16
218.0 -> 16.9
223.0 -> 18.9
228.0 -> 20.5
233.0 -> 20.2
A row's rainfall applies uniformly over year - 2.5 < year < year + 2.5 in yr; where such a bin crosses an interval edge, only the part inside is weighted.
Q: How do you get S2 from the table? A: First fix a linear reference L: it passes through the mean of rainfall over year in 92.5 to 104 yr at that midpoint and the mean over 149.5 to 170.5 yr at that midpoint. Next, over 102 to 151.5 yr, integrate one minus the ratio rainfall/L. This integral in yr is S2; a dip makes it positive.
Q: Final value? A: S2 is 1.4 yr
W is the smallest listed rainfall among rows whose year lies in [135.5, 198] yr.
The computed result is 20.5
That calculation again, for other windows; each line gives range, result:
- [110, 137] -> 19.8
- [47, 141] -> 18.3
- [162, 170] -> 23.7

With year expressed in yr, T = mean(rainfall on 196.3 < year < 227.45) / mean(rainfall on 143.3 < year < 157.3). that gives 0.7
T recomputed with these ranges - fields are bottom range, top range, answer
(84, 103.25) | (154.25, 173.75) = 1.24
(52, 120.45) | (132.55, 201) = 1.17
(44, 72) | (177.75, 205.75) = 1.10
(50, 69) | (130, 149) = 1.18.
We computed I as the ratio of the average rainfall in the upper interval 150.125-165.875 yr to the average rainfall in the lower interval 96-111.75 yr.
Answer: 1.29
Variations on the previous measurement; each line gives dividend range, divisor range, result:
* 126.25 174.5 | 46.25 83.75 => 1.18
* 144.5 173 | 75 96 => 1.20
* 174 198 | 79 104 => 1.13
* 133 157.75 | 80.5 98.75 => 1.20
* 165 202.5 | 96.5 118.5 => 1.14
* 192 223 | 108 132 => 0.90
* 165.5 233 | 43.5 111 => 1.03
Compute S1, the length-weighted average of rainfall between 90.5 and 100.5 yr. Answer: 20.5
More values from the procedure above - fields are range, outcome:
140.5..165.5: 25.1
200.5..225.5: 18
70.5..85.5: 21.1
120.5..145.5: 22.3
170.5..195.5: 23.4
